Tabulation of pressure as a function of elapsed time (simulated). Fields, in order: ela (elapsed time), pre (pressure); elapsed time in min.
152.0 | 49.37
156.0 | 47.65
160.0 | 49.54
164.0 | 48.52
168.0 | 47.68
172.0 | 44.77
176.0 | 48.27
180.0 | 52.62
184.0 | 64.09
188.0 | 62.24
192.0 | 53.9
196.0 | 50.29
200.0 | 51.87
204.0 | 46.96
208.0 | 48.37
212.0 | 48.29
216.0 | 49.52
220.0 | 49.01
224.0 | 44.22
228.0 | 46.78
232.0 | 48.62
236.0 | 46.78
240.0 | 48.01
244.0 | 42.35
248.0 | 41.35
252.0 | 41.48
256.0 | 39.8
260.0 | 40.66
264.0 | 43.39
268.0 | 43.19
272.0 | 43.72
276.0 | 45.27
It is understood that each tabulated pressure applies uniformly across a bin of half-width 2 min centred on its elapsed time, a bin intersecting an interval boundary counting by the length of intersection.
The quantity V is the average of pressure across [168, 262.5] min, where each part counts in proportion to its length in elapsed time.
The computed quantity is 48.2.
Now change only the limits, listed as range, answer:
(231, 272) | 43.4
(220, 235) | 46.9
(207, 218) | 48.8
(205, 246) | 47.2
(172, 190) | 55.5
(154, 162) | 48.6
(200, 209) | 48.5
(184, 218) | 52.2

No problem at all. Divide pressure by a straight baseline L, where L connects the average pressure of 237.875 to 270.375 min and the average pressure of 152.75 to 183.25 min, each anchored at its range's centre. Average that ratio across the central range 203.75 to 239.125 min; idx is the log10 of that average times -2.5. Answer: -0.06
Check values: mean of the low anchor 49.1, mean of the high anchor 42.6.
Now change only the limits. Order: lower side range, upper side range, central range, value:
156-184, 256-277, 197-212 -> -0.042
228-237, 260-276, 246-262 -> 0.106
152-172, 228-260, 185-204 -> -0.168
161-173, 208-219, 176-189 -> -0.203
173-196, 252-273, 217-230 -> 0.040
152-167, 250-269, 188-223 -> -0.111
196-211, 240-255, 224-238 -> -0.047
